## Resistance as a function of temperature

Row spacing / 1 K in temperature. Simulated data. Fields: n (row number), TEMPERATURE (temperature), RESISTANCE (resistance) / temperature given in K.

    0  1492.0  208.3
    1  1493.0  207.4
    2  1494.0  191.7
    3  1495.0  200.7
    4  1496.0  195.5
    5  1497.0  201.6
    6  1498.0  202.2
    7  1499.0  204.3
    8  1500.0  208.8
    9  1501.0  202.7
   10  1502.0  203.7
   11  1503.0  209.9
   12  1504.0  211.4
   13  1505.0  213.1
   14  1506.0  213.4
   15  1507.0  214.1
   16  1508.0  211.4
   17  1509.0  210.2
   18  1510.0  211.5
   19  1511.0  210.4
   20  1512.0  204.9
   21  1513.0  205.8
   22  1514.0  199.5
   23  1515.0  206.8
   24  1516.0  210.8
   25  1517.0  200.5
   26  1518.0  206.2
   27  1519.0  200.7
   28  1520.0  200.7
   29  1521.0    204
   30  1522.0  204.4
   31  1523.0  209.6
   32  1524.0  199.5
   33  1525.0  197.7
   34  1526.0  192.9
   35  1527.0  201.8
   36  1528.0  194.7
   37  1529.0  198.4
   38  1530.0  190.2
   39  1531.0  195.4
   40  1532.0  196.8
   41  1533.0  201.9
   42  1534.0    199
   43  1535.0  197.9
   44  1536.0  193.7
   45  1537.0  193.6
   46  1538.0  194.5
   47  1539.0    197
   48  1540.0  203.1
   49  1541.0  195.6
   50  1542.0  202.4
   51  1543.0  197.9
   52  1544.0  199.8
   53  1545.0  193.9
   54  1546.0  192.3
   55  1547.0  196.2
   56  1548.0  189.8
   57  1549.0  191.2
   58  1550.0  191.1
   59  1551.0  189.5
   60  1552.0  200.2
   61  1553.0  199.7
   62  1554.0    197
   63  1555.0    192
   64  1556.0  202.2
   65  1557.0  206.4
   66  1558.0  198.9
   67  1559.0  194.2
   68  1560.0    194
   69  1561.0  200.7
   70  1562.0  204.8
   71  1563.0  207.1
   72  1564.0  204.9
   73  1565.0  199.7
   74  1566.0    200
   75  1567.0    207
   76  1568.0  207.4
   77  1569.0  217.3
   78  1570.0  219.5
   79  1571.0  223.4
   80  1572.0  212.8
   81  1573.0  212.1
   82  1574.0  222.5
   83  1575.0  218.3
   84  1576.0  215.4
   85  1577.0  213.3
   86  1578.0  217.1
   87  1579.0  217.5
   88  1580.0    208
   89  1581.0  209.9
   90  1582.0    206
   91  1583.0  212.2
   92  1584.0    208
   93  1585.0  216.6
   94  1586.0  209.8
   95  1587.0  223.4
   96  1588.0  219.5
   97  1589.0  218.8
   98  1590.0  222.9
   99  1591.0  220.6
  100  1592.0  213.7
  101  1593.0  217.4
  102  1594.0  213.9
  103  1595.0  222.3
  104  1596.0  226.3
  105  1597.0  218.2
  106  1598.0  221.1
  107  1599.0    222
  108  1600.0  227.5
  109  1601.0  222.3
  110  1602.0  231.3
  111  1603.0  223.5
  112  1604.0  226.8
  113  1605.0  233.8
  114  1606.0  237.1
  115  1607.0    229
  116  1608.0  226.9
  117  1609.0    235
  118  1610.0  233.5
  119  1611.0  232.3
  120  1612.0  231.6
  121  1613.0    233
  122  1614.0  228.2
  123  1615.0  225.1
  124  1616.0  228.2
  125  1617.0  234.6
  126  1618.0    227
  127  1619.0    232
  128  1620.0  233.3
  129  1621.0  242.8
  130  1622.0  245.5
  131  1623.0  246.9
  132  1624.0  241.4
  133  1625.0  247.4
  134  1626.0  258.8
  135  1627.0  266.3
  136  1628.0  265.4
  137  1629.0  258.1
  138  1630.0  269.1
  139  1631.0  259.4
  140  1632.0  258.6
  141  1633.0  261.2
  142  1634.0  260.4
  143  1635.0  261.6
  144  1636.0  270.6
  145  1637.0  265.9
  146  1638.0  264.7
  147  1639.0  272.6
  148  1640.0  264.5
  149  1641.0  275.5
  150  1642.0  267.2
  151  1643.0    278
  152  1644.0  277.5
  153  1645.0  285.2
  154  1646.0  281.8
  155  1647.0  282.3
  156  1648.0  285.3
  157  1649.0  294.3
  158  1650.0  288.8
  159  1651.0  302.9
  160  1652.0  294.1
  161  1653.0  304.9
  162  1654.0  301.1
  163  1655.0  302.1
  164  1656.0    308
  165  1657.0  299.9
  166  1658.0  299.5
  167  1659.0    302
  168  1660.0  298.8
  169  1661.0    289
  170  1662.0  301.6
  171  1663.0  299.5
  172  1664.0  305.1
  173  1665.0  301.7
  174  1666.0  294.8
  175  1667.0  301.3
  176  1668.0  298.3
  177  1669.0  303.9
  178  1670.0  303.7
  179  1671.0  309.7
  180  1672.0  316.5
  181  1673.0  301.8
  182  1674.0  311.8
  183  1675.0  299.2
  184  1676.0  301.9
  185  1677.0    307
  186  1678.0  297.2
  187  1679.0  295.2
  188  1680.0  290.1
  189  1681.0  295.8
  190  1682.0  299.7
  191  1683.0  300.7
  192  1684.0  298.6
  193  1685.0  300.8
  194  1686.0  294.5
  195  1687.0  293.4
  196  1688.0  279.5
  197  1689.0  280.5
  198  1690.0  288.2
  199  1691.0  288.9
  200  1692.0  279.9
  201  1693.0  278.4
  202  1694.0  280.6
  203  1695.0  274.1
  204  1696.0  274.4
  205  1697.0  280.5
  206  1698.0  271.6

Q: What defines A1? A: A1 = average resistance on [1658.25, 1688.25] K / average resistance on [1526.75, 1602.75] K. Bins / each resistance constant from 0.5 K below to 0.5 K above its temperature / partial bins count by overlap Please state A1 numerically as 1.45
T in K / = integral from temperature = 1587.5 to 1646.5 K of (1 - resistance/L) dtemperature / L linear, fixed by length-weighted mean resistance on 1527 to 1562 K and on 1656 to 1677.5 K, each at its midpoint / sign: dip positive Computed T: 3.88 K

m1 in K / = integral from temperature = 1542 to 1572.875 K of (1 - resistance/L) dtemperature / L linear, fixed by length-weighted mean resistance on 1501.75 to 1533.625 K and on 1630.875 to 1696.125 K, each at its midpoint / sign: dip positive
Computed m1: 3.6 K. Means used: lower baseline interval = 204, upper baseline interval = 290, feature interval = 201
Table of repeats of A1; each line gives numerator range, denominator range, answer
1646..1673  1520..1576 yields 1.49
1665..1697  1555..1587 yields 1.41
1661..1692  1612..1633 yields 1.22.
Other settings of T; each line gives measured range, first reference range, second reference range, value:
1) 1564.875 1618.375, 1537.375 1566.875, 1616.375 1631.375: 1.17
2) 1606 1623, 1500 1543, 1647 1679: 2.16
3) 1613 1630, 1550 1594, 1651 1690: 0.78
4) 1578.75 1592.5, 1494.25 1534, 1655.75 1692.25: 1.75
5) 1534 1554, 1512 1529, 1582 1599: 1.11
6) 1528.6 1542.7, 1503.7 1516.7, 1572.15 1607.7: 1.02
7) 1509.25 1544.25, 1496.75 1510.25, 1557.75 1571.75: 1.16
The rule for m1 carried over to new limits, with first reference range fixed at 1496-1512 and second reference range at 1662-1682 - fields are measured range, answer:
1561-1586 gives 3.6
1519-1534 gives 1.5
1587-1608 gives 3.0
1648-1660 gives -0.3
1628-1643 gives 0.9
